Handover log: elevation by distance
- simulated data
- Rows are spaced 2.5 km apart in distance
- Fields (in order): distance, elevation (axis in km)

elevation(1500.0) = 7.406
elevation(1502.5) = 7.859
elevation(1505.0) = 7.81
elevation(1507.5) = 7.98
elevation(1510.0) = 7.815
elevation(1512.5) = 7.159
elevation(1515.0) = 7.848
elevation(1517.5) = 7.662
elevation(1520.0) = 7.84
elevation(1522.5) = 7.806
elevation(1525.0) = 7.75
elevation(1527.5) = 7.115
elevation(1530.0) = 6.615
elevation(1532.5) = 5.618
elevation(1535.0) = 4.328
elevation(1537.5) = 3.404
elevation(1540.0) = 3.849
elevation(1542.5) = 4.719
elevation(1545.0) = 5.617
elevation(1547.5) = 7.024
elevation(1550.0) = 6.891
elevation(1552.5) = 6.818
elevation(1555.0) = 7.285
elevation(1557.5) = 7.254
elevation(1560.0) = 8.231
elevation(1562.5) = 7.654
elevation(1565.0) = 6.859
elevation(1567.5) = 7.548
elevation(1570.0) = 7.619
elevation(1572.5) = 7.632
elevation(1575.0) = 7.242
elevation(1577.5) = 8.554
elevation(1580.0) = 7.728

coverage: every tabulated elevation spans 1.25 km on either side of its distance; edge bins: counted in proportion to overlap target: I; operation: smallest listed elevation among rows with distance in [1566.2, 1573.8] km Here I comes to 7.548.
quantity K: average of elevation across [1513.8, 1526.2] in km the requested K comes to 7.78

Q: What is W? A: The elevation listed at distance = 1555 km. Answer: 7.285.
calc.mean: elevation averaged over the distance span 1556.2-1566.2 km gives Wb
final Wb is 7.5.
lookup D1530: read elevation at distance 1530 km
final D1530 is 6.615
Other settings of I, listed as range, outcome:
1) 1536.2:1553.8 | 3.404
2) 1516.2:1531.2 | 6.615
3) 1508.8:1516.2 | 7.159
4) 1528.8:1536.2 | 4.328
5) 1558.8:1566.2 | 6.859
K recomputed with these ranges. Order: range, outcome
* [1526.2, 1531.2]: 6.88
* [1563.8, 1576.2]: 7.38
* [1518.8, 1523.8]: 7.82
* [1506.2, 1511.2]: 7.9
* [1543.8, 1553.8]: 6.6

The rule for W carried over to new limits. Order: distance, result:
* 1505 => 7.81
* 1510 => 7.815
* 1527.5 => 7.115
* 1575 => 7.242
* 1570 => 7.619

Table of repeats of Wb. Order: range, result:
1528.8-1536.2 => 5.52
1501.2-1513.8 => 7.72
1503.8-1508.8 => 7.9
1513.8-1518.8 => 7.75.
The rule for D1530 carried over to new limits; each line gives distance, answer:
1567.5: 7.548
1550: 6.891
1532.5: 5.618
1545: 5.617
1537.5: 3.404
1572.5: 7.632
